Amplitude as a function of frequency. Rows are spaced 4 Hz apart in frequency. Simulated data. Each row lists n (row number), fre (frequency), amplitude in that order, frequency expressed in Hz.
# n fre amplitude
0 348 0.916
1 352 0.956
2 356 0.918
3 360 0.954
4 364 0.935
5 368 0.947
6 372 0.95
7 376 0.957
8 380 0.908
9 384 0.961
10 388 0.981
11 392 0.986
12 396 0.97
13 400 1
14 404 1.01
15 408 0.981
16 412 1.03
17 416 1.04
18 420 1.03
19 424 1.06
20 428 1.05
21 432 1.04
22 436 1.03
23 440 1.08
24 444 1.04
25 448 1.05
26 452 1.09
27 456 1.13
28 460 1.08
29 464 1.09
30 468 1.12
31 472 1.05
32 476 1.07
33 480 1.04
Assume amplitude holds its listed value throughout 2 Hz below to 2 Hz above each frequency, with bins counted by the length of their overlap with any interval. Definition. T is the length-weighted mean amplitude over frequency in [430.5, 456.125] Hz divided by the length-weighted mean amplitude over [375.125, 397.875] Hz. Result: 1.11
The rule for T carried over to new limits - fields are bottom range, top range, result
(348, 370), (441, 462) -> 1.15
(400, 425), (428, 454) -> 1.03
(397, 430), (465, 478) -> 1.06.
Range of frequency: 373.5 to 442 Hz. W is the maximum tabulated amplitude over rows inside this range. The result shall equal 1.08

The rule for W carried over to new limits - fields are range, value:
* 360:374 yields 0.954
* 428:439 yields 1.05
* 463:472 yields 1.12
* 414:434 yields 1.06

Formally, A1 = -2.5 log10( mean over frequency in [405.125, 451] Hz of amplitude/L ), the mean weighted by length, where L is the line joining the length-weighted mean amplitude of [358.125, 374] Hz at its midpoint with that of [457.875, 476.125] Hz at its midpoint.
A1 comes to -0.01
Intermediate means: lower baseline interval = 0.946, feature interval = 1.04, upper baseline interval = 1.08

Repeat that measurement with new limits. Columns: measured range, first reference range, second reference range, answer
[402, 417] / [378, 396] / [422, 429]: 0.00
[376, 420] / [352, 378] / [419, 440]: 0.01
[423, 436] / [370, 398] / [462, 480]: -0.03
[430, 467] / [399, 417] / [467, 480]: -0.02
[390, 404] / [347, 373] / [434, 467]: 0.01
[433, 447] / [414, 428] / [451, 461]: 0.03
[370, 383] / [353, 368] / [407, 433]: 0.03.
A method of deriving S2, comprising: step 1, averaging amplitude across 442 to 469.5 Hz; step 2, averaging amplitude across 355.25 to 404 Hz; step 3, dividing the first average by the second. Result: 1.13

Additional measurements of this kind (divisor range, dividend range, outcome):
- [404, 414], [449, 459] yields 1.09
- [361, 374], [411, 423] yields 1.10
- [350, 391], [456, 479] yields 1.14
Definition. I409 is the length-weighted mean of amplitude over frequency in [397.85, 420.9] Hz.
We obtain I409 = 1.01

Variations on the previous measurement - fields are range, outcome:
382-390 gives 0.971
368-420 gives 0.982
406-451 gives 1.04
